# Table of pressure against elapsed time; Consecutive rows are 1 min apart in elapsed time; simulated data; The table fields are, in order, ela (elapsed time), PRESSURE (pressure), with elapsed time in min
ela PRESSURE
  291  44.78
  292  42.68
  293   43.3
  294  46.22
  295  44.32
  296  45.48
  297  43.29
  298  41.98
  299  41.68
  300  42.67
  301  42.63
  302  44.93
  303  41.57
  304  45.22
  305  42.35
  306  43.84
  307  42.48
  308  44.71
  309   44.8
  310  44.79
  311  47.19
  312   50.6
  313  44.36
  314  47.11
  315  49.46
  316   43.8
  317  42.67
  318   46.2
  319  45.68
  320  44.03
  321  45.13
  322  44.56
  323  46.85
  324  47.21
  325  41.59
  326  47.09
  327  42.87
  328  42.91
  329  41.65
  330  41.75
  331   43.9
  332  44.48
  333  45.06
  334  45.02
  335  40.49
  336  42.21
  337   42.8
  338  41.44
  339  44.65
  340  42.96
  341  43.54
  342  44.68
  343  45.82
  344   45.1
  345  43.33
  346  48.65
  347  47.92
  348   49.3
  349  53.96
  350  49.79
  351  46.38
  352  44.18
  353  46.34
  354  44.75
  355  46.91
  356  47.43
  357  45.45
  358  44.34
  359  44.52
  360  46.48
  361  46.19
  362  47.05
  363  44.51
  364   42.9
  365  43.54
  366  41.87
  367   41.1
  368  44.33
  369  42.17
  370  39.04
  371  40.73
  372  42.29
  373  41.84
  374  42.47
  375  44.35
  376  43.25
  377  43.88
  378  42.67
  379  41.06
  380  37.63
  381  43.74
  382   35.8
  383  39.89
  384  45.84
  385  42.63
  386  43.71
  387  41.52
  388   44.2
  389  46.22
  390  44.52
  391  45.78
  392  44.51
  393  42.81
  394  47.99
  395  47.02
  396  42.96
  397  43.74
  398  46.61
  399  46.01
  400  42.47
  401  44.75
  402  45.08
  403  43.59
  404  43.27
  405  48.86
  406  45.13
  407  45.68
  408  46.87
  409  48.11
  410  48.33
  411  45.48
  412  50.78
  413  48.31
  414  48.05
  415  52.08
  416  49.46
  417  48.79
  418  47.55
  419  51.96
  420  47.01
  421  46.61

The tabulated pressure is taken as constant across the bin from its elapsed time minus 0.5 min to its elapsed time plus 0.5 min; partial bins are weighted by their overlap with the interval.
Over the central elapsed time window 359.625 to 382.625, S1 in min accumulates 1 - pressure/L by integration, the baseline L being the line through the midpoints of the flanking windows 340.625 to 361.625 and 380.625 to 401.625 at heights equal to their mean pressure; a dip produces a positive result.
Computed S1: 1.37 min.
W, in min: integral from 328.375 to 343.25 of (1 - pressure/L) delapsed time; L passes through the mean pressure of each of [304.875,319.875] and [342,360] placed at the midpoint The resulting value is 0.9 min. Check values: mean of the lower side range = 45.4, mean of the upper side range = 46.7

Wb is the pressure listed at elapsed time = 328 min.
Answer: 42.91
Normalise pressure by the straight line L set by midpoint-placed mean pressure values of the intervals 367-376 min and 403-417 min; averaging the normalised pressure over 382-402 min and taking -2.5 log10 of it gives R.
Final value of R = 0.022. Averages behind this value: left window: 42.2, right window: 47.6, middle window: 44.2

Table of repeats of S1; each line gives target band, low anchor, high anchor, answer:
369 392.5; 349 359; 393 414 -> 1.90 min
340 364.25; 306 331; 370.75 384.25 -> -1.73 min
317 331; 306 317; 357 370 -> 0.29 min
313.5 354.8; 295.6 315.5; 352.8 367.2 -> -0.29 min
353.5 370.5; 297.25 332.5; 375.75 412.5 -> 0.05 min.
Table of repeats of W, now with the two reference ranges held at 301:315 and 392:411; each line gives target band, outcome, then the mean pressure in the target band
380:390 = 0.6 min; 42.5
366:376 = 0.7 min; 42.1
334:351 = -0.1 min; 45.4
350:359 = -0.1 min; 45.9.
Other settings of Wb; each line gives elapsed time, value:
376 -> 43.25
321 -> 45.13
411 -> 45.48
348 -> 49.3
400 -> 42.47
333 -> 45.06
